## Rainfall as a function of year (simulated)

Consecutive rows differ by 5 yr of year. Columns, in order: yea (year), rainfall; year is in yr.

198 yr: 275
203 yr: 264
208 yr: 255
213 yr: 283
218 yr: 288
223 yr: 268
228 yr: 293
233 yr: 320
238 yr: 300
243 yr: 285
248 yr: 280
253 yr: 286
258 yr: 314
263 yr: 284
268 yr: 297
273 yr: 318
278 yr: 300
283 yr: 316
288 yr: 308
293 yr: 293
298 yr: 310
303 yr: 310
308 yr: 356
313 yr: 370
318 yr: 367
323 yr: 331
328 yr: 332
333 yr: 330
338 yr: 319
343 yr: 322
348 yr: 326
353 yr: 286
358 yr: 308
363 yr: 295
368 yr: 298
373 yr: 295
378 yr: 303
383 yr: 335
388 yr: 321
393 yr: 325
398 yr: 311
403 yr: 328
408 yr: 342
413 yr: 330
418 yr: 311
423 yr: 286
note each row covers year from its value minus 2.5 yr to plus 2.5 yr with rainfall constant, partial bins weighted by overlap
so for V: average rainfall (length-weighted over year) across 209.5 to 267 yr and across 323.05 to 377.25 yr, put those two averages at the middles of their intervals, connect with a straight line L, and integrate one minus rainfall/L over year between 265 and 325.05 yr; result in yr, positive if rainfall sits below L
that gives -4.2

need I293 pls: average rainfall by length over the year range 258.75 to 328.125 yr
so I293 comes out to 320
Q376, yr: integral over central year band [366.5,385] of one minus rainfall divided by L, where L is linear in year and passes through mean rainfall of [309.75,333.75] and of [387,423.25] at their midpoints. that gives 1.3 yr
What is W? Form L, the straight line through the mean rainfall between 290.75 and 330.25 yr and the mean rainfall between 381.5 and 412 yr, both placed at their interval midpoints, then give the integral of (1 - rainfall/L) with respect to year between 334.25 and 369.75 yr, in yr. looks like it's 2.3 yr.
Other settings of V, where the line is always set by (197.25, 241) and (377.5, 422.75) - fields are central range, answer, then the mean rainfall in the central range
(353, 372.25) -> 1.0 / 298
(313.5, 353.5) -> -3.0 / 331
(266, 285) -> -0.8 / 308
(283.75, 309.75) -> -1.2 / 314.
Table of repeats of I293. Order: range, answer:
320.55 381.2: 312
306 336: 347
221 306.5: 300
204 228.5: 275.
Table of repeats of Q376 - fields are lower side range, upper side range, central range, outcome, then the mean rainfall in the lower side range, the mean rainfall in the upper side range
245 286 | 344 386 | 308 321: -2.7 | 299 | 307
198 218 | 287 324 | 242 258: 0.5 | 271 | 332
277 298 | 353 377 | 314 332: -2.5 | 305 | 298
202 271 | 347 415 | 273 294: -0.7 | 288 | 314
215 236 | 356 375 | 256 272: -0.3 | 292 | 299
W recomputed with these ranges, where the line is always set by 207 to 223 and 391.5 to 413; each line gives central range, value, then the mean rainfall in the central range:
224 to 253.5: -1.1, 293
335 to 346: -0.4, 321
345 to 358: 0.3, 307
